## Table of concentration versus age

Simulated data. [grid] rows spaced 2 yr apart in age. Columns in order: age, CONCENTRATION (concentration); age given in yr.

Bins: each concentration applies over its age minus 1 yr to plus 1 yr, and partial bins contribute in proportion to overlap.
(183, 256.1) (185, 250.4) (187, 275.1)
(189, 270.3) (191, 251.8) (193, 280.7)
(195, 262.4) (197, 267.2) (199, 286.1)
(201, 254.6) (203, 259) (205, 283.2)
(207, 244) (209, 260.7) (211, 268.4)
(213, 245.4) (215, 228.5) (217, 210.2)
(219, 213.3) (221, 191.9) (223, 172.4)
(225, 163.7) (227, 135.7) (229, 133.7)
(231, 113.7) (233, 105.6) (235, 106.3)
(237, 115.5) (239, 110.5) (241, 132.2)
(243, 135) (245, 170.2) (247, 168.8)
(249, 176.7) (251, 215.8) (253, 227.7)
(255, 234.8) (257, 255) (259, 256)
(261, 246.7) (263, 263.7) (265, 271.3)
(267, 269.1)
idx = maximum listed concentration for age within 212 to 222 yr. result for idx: 245.4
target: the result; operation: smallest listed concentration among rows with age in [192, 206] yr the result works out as 254.6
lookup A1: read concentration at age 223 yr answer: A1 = 172.4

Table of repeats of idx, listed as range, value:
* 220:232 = 191.9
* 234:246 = 170.2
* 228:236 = 133.7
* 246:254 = 227.7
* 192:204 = 286.1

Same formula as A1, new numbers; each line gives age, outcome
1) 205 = 283.2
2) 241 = 132.2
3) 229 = 133.7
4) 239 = 110.5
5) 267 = 269.1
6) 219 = 213.3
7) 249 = 176.7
